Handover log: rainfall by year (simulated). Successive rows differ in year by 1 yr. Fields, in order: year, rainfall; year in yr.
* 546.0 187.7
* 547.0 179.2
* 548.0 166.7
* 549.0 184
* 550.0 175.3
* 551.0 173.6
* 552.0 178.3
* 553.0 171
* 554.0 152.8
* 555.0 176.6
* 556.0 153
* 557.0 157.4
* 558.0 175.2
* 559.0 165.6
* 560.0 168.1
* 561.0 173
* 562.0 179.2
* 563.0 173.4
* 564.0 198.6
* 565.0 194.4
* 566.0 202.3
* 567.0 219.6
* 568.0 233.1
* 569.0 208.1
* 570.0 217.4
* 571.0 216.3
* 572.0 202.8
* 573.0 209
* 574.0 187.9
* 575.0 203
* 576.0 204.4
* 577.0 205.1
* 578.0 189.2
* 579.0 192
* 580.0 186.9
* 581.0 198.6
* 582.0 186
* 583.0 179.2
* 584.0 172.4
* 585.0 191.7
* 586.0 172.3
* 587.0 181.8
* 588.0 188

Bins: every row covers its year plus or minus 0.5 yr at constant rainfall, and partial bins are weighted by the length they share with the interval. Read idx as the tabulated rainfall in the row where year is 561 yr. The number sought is 173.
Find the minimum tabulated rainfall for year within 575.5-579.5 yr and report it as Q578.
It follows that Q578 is 189.2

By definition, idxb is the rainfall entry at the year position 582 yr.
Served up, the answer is 186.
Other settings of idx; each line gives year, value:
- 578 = 189.2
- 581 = 198.6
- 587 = 181.8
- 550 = 175.3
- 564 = 198.6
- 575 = 203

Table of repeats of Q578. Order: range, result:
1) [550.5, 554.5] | 152.8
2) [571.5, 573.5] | 202.8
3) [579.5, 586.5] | 172.3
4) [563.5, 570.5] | 194.4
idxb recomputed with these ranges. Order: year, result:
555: 176.6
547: 179.2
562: 179.2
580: 186.9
